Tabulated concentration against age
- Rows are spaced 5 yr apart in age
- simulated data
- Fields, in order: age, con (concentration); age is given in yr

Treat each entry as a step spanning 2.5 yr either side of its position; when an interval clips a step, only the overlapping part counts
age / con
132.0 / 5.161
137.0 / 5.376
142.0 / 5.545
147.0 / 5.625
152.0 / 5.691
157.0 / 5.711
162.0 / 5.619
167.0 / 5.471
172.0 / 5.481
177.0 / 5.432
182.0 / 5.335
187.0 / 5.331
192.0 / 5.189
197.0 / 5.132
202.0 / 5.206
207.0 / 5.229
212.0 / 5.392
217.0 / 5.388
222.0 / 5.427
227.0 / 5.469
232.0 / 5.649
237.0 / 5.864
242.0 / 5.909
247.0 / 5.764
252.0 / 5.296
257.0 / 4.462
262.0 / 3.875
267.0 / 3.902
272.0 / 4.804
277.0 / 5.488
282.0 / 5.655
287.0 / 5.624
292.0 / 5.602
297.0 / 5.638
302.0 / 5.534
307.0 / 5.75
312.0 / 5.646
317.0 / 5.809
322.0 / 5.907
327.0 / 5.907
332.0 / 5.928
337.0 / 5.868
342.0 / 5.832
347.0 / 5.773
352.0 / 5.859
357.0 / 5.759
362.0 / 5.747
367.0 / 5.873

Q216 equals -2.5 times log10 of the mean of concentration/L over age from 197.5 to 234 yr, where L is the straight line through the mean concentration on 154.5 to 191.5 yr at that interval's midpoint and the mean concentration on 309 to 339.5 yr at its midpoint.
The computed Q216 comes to 0.04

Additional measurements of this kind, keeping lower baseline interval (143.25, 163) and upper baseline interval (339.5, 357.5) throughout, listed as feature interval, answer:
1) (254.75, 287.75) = 0.20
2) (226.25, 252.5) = 0.01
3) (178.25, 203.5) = 0.09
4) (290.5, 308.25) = 0.03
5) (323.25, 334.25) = -0.02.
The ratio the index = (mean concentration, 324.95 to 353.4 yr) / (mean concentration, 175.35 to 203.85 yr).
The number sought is 1.1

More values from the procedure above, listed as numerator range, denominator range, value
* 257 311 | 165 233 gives 0.96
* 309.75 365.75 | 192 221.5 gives 1.10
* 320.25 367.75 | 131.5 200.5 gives 1.07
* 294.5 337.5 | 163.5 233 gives 1.08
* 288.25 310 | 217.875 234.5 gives 1.02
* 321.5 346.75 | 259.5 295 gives 1.17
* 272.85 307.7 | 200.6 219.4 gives 1.05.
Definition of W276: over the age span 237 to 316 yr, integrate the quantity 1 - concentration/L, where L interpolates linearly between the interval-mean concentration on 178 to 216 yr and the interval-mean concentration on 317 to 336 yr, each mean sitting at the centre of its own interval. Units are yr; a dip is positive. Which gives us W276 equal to 5.1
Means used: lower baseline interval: 5.27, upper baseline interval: 5.9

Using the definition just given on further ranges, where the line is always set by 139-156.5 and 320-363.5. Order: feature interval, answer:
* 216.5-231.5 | 0.6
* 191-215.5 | 1.9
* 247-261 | 2.0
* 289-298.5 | 0.3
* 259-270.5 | 3.5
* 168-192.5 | 1.2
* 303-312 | 0.2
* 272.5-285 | 0.7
